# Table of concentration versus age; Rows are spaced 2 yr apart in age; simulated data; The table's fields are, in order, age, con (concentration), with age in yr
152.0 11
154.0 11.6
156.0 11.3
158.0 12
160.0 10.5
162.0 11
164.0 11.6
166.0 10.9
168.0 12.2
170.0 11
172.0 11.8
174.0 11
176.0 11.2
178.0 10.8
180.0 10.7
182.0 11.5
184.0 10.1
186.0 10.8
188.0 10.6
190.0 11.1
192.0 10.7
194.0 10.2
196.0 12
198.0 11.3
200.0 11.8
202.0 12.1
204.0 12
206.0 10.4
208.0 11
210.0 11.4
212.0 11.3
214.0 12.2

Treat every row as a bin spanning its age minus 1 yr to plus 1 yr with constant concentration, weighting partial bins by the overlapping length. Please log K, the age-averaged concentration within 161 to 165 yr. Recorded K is 11.3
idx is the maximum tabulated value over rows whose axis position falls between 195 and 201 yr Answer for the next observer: 12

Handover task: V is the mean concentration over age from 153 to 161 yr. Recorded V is 11.3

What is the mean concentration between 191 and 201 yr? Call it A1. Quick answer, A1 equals 11.2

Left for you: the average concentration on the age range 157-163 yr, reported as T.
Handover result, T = 11.2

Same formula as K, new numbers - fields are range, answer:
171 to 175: 11.4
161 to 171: 11.3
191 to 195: 10.4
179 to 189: 10.7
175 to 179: 11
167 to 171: 11.6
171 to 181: 11.1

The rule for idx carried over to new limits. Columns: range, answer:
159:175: 12.2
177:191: 11.5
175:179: 11.2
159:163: 11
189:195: 11.1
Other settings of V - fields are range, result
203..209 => 11.1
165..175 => 11.4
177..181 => 10.8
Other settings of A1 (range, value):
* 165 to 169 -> 11.6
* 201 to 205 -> 12.1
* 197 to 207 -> 11.5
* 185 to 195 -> 10.7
